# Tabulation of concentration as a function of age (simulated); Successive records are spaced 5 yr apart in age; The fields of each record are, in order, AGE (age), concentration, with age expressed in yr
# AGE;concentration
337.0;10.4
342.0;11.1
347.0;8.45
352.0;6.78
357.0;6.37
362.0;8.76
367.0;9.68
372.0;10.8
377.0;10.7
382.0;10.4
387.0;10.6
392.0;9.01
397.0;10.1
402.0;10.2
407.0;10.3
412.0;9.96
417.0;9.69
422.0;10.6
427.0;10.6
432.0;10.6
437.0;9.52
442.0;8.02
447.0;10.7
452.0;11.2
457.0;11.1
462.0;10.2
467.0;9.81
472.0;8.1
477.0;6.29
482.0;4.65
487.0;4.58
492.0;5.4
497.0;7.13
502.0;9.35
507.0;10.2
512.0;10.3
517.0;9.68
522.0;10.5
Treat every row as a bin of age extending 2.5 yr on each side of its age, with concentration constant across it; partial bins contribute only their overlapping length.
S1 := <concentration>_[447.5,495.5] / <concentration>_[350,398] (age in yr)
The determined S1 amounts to 0.86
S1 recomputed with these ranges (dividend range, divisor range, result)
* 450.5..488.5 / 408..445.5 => 0.83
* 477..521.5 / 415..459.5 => 0.75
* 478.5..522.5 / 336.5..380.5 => 0.85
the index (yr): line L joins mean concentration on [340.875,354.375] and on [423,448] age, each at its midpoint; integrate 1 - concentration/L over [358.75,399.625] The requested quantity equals -4.1 yr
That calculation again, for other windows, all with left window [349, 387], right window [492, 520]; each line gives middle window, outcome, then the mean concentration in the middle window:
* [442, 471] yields -3.8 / 10.2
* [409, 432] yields -2.9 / 10.3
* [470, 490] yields 7.1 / 5.84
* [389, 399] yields -0.5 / 9.58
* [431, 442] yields -0.5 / 9.52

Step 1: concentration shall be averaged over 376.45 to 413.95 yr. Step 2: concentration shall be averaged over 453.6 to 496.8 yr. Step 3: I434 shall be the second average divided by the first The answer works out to 0.7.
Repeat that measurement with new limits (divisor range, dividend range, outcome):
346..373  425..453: 1.20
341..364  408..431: 1.26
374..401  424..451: 0.98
